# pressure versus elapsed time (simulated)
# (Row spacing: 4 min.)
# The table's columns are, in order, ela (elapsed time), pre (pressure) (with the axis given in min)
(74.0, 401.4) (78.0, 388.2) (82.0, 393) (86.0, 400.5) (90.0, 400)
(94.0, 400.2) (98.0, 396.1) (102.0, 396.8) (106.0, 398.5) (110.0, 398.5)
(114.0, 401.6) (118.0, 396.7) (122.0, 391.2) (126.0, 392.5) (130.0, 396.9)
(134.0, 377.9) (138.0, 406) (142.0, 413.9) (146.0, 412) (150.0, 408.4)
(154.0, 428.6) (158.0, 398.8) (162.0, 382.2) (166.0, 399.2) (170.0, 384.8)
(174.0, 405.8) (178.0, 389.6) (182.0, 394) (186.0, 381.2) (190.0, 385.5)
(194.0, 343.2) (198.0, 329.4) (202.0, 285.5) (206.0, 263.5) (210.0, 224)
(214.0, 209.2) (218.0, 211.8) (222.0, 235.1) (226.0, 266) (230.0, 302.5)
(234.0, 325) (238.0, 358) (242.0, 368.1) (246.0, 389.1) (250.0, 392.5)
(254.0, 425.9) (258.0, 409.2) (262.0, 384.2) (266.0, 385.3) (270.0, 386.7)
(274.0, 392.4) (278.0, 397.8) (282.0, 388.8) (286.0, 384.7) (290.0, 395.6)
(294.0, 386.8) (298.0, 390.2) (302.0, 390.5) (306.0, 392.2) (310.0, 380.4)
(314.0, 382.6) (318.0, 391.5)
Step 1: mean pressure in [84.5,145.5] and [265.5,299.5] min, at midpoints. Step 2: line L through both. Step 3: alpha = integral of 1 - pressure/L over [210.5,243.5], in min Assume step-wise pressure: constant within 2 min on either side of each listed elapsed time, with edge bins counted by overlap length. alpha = 9.4 min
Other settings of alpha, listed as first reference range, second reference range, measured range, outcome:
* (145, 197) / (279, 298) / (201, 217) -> 6.14 min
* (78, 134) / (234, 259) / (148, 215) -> 5.88 min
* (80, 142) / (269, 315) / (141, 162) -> -0.75 min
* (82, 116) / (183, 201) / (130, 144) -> -0.62 min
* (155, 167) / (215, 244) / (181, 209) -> 0.94 min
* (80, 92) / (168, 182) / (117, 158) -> -0.73 min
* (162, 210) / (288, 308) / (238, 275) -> -1.26 min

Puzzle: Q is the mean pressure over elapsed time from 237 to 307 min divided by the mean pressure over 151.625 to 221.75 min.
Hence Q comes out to 1.15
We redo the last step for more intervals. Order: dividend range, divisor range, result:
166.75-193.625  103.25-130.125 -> 0.98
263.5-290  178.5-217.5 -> 1.25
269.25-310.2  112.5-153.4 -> 0.97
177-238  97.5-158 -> 0.76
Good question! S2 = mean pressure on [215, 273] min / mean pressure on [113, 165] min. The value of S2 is 0.9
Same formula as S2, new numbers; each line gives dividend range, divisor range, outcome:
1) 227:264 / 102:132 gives 0.93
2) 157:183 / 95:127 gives 0.99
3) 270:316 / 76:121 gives 0.98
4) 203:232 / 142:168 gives 0.61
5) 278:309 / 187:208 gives 1.20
